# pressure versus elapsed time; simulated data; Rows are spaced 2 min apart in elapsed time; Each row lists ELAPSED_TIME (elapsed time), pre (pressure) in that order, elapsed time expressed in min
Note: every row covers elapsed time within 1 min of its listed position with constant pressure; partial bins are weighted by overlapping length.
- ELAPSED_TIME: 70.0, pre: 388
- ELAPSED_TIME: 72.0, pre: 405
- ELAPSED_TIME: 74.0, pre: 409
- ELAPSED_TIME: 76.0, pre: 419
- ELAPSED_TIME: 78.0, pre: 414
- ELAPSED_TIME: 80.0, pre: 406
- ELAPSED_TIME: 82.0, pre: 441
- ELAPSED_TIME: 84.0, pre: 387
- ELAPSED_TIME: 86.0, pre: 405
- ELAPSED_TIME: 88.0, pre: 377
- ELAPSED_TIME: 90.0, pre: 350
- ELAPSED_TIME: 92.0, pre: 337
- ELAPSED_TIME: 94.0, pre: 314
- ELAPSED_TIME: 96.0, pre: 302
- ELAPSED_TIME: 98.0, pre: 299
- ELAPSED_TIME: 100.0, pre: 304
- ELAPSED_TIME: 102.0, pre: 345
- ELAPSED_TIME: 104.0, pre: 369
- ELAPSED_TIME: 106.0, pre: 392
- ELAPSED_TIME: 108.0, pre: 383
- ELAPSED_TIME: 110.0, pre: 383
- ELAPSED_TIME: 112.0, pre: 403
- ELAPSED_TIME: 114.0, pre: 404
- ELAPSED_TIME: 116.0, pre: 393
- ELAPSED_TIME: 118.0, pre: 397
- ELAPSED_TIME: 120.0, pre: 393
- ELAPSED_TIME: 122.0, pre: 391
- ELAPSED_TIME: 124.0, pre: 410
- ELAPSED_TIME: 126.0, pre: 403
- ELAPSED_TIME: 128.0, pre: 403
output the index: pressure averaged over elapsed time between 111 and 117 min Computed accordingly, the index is 400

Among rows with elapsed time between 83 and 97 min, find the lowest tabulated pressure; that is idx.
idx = 302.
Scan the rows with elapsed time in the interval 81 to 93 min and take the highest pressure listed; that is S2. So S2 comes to 441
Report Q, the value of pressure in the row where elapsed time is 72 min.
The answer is 405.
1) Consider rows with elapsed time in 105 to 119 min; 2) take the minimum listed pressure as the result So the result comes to 383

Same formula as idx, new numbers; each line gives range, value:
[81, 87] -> 387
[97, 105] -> 299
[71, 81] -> 405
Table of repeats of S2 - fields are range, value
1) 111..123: 404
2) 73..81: 419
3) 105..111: 392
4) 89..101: 350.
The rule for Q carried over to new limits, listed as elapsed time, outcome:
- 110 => 383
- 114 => 404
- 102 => 345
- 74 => 409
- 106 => 392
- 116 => 393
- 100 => 304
